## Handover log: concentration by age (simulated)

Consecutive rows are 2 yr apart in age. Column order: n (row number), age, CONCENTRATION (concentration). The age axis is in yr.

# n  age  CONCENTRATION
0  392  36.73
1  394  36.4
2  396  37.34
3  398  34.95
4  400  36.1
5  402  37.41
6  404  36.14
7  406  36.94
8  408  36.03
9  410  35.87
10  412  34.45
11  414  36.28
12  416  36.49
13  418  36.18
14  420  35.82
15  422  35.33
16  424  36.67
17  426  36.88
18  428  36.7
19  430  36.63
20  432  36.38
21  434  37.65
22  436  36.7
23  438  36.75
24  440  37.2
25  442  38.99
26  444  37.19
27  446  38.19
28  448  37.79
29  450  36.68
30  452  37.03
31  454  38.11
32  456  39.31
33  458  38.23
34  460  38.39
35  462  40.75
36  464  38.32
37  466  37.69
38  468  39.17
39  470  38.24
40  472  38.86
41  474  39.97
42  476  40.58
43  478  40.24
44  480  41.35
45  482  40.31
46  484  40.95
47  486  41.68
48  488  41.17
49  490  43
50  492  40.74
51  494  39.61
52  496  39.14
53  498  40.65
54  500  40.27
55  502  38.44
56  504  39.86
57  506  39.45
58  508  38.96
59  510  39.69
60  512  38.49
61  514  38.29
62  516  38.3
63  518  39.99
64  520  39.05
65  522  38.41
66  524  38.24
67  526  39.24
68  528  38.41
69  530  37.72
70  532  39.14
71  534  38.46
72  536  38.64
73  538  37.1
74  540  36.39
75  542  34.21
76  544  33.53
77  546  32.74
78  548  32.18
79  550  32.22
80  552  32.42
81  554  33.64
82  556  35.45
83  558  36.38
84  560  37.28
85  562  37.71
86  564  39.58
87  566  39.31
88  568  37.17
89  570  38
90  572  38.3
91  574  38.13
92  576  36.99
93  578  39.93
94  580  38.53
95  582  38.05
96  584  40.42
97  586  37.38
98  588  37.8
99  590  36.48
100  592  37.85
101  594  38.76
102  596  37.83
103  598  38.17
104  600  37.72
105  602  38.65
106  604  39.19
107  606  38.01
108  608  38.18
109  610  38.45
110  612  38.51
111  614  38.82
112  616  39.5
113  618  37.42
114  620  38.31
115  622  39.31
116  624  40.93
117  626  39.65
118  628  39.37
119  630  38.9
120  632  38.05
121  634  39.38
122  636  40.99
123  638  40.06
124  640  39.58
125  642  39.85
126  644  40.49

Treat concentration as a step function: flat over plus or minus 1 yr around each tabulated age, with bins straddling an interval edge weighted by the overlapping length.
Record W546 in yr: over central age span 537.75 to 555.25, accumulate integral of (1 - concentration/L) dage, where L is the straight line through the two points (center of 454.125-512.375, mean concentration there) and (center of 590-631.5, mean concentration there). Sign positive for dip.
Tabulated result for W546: 2.5 yr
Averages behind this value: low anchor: 39.8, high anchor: 38.6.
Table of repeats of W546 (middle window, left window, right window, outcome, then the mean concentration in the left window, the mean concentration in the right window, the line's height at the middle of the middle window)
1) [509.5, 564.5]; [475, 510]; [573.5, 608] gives 3.58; 40.4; 38.2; 39.4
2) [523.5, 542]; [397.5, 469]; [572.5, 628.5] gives 0.00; 37.1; 38.5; 37.9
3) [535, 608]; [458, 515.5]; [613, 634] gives 4.25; 39.8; 39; 39.3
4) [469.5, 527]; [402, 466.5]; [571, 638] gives -3.20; 37.1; 38.6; 37.7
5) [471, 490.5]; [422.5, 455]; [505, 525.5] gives -1.34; 37.2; 38.9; 38.1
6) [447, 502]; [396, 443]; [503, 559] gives -4.19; 36.5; 37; 36.7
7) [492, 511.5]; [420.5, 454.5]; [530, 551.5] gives -1.89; 37.1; 35.5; 36.1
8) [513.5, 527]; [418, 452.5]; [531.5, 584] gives -0.76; 37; 36.6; 36.7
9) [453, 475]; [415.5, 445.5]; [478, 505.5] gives 0.01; 36.8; 40.5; 38.8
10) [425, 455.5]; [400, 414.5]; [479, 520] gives 0.19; 36.2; 40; 37.5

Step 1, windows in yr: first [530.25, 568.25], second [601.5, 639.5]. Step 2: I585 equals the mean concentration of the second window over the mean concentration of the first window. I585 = 1.1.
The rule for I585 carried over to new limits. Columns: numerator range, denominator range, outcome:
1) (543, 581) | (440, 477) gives 0.94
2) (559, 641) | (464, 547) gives 0.99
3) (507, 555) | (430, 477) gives 0.97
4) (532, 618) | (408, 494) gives 0.98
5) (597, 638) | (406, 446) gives 1.06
